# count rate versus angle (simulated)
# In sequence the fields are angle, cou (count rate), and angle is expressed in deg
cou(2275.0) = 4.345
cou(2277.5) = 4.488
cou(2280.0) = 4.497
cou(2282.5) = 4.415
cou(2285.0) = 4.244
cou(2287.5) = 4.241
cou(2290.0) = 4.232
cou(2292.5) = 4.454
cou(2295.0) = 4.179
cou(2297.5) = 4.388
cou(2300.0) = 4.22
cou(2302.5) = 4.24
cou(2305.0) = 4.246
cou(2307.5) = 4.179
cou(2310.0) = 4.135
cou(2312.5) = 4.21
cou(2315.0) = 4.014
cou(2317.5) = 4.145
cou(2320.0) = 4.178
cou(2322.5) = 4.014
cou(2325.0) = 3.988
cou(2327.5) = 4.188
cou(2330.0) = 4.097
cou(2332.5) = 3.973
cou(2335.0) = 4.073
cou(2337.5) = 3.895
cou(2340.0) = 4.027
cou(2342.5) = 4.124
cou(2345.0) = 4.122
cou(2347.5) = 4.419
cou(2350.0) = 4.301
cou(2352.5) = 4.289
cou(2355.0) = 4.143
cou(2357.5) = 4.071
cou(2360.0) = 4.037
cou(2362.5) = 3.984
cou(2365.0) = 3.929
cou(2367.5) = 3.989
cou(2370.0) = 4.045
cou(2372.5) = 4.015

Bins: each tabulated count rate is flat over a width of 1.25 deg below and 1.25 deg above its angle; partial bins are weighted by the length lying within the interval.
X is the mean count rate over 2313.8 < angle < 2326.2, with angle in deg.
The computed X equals 4.07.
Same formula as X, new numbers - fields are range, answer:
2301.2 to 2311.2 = 4.2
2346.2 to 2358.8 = 4.24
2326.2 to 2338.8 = 4.04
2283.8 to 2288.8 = 4.24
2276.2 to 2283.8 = 4.46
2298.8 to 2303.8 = 4.23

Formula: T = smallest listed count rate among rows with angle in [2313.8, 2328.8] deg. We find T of 3.988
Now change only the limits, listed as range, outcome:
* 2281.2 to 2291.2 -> 4.232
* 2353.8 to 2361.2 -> 4.037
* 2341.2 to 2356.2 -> 4.122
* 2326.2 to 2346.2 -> 3.895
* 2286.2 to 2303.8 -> 4.179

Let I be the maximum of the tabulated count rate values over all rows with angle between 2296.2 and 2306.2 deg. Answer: 4.388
